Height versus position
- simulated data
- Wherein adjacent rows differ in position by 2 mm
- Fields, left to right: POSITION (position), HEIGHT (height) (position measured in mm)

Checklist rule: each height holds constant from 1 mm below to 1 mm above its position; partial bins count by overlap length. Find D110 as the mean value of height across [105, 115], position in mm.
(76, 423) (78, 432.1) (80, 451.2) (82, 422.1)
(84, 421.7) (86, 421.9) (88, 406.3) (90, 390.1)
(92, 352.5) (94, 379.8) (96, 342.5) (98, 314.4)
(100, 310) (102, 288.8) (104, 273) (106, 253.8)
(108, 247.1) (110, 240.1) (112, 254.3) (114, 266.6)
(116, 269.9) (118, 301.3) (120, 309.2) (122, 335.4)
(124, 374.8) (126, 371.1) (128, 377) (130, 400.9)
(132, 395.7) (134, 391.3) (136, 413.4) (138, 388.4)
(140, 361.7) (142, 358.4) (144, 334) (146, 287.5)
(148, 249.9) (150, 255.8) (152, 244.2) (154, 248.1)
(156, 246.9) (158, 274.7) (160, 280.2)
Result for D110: 252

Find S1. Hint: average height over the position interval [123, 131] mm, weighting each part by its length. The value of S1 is 381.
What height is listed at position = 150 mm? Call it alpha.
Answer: 255.8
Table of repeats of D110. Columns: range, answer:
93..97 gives 361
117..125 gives 330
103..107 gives 263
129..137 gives 400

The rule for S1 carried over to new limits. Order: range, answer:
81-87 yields 422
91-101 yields 340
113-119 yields 279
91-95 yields 366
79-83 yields 437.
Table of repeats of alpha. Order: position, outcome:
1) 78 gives 432.1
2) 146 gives 287.5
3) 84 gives 421.7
